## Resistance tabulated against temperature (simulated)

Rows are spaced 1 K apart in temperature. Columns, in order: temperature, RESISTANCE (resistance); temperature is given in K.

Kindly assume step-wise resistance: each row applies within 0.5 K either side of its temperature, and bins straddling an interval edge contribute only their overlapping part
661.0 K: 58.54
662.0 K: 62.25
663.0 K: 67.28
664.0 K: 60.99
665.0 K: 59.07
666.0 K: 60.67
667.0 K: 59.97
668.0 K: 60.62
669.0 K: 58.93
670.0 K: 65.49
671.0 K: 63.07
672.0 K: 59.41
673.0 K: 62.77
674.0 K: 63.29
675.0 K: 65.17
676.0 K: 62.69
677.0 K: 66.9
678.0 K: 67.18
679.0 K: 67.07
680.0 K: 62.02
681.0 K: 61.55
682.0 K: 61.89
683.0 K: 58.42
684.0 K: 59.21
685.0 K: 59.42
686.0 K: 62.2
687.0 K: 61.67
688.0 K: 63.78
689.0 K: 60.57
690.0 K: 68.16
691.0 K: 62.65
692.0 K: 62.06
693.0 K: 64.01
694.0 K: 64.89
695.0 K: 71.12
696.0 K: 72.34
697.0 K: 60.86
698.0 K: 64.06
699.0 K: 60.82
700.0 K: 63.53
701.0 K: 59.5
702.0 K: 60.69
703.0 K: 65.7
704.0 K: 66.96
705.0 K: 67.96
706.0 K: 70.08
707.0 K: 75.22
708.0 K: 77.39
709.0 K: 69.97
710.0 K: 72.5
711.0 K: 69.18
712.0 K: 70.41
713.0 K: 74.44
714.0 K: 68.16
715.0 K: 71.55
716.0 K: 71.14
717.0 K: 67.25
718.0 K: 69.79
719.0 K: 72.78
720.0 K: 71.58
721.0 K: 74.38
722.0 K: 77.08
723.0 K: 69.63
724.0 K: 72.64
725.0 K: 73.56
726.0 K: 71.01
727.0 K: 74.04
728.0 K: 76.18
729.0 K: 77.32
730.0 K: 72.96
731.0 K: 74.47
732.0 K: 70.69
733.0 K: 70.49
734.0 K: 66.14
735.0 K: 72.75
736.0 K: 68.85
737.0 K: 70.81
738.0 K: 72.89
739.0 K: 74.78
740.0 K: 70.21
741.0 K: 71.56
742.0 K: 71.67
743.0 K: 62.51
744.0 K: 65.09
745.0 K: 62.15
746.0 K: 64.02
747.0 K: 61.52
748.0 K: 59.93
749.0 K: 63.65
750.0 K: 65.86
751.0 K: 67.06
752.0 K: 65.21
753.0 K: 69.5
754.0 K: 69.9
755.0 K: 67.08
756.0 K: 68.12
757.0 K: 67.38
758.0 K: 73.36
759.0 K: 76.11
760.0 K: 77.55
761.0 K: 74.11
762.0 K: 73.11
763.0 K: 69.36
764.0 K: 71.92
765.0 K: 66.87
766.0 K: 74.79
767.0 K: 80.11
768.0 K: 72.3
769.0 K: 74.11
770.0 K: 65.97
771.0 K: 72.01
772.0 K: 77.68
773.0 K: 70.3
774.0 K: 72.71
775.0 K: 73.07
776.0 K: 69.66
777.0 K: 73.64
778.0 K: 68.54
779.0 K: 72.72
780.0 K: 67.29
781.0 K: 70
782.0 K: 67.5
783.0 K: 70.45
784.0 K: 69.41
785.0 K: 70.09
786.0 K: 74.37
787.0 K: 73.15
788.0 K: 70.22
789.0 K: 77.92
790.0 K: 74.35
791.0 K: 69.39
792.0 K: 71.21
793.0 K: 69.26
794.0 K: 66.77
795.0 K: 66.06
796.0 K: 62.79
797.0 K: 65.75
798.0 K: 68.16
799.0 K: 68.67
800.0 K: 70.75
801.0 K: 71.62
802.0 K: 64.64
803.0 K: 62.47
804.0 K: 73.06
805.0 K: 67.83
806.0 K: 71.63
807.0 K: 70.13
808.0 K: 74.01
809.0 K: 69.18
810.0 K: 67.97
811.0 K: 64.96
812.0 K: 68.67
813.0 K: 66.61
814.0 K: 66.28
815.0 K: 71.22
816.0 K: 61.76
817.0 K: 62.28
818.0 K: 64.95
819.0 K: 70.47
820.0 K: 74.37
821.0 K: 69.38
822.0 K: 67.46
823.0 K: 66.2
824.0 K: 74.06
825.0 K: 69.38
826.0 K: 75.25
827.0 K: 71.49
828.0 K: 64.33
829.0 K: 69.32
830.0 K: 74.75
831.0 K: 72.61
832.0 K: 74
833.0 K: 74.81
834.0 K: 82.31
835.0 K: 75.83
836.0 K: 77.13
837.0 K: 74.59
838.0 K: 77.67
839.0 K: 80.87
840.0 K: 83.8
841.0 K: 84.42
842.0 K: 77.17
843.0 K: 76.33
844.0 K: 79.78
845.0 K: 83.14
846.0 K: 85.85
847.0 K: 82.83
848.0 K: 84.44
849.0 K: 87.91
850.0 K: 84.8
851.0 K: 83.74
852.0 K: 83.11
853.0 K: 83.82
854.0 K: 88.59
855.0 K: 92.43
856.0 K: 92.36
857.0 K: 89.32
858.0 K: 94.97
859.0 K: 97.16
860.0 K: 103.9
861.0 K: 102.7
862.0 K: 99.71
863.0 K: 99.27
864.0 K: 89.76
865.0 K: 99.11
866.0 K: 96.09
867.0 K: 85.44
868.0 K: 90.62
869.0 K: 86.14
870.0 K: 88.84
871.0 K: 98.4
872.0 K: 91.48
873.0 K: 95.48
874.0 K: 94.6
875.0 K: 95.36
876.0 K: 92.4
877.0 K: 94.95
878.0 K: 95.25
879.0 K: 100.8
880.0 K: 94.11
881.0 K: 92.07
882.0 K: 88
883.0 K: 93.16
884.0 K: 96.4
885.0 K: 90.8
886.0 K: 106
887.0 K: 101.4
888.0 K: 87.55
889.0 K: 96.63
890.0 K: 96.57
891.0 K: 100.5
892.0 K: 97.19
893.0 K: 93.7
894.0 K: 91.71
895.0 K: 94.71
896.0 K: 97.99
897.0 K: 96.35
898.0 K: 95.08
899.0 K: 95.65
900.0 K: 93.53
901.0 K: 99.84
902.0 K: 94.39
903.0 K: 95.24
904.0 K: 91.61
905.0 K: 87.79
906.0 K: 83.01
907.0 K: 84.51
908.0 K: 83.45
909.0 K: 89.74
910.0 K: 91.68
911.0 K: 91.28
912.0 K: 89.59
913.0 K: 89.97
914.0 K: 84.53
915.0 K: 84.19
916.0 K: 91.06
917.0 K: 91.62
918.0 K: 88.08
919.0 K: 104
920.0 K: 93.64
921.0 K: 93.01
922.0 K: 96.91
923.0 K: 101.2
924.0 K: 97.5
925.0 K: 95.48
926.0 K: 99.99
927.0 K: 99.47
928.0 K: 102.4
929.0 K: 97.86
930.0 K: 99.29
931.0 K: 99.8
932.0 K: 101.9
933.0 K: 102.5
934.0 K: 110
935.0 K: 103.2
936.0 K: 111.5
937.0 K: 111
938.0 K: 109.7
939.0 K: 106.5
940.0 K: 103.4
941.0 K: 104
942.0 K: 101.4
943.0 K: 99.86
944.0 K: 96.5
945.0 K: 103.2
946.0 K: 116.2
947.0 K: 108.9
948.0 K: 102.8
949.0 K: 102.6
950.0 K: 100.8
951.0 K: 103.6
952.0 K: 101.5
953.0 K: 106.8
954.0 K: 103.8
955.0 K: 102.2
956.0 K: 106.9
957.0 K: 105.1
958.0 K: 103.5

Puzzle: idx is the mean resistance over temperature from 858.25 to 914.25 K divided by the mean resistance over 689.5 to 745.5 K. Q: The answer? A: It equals 1.35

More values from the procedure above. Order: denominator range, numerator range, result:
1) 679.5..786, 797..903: 1.21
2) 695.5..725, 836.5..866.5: 1.27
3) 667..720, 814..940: 1.36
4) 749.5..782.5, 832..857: 1.16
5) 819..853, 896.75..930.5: 1.21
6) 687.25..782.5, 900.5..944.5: 1.39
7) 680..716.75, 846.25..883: 1.40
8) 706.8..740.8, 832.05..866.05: 1.20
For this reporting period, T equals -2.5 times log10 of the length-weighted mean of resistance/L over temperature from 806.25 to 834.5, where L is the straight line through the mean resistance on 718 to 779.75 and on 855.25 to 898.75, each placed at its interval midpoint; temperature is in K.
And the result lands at 0.20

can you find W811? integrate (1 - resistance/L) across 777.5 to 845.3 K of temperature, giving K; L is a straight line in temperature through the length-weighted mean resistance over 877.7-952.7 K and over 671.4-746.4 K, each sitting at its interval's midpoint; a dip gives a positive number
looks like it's 9.2 K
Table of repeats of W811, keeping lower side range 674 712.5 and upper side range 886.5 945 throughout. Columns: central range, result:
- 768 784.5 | 1.3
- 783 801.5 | 2.1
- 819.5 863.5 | 2.4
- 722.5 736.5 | -0.4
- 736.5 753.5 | 1.3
